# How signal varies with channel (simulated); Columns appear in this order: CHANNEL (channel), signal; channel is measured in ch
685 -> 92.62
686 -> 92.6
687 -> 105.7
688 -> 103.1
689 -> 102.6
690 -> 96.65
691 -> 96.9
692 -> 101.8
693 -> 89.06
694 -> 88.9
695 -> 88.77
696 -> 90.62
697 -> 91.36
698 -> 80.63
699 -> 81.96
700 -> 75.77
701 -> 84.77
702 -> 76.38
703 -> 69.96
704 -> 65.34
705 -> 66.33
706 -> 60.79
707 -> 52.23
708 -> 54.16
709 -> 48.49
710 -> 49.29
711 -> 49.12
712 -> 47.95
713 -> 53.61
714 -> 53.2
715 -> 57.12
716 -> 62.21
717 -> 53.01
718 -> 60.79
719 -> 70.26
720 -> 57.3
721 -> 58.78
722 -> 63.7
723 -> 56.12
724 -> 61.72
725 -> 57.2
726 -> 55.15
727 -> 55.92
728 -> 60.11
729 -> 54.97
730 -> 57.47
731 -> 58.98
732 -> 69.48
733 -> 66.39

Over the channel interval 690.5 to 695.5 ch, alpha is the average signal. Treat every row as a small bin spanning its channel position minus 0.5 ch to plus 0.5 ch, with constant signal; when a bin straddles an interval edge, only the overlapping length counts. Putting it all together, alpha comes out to 93.1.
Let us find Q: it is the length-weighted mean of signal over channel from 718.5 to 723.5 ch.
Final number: 61.2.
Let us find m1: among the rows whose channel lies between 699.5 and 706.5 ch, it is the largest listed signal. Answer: 84.77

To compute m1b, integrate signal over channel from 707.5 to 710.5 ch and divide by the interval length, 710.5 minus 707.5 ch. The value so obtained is 50.6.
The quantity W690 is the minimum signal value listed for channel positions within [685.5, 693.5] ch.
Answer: 89.06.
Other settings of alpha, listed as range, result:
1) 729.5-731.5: 58.2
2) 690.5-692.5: 99.3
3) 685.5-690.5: 100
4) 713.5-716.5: 57.5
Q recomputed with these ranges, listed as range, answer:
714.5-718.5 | 58.3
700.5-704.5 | 74.1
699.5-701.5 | 80.3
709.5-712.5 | 48.8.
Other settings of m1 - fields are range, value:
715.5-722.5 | 70.26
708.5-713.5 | 53.61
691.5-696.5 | 101.8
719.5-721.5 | 58.78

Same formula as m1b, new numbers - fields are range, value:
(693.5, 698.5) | 88.1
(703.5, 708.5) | 59.8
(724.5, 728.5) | 57.1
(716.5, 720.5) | 60.3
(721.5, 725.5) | 59.7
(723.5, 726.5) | 58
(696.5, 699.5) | 84.6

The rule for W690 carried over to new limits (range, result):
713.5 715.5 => 53.2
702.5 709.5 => 48.49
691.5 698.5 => 80.63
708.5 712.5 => 47.95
